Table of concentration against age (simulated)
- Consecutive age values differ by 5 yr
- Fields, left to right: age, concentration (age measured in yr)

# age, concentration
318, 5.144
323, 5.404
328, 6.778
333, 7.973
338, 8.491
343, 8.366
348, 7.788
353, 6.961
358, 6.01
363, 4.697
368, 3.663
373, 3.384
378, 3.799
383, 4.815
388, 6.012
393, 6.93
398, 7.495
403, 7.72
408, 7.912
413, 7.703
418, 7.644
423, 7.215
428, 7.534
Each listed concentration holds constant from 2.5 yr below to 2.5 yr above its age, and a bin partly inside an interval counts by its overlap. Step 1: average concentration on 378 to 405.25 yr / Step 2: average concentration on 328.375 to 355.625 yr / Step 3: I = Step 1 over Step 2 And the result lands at 0.81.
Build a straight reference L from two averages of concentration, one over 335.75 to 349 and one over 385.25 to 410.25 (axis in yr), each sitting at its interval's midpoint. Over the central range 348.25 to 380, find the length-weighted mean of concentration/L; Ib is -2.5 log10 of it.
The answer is 0.498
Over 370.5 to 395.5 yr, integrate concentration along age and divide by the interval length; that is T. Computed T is 4.99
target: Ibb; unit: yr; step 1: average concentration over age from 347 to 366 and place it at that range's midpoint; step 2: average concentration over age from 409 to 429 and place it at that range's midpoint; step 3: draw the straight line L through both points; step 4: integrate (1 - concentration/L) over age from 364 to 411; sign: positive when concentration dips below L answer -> 8.1 yr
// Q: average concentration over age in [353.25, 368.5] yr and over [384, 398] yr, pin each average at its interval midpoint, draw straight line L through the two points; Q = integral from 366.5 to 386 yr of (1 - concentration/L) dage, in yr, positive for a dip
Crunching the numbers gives 6.3 yr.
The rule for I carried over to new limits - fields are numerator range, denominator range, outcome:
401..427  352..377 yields 1.61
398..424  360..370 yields 1.78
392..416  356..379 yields 1.76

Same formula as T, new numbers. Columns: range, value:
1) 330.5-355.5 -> 7.92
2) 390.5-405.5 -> 7.38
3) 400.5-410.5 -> 7.82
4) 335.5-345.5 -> 8.43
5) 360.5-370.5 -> 4.18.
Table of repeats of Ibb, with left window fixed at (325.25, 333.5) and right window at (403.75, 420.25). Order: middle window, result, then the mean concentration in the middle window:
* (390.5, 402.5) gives 0.55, 7.3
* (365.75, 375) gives 4.88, 3.53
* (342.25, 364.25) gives 1.73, 6.75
